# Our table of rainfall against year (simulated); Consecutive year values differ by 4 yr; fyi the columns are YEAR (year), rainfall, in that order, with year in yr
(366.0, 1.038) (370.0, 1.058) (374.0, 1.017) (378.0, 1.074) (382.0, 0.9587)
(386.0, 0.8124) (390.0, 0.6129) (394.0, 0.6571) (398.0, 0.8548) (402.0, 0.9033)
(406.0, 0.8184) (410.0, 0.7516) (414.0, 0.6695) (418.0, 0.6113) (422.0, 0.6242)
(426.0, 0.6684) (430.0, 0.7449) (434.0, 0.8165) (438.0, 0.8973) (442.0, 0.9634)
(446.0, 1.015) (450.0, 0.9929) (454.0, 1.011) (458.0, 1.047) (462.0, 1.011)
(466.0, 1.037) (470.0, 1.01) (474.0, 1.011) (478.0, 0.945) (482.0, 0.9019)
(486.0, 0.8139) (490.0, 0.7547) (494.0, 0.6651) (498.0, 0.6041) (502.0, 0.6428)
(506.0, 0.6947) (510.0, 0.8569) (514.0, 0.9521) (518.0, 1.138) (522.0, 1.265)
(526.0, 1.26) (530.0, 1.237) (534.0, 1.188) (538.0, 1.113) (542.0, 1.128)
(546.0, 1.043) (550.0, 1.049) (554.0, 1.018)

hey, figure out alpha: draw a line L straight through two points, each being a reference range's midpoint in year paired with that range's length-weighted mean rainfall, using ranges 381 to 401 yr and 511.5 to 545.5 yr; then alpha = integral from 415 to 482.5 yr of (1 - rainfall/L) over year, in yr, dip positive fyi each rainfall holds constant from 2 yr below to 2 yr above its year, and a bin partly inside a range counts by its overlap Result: 2.9 yr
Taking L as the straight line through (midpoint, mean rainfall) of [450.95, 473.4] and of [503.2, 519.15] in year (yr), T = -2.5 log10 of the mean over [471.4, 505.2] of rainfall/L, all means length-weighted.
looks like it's 0.20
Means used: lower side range 1.02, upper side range 0.885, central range 0.793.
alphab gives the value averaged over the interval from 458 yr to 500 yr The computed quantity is 0.884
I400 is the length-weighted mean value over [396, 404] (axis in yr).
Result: 0.879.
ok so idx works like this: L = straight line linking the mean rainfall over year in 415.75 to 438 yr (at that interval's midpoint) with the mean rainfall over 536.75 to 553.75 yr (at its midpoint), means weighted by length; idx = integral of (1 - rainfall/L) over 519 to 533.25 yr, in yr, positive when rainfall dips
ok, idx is -3.1 yr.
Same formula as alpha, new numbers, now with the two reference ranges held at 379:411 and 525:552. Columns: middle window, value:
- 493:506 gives 5.03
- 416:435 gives 4.16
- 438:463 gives -1.65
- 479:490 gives 1.82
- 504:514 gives 2.45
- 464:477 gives -0.41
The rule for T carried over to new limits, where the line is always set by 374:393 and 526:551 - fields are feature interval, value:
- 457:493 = 0.099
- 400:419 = 0.203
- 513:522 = 0.000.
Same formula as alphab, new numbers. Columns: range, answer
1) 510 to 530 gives 1.13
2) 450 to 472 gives 1.02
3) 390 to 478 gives 0.859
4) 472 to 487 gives 0.925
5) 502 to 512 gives 0.749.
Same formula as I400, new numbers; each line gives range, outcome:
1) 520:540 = 1.21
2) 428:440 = 0.82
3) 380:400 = 0.779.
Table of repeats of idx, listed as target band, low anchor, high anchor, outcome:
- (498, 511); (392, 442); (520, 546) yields 4.6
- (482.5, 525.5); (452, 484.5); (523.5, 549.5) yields 9.1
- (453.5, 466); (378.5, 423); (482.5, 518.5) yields -4.1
